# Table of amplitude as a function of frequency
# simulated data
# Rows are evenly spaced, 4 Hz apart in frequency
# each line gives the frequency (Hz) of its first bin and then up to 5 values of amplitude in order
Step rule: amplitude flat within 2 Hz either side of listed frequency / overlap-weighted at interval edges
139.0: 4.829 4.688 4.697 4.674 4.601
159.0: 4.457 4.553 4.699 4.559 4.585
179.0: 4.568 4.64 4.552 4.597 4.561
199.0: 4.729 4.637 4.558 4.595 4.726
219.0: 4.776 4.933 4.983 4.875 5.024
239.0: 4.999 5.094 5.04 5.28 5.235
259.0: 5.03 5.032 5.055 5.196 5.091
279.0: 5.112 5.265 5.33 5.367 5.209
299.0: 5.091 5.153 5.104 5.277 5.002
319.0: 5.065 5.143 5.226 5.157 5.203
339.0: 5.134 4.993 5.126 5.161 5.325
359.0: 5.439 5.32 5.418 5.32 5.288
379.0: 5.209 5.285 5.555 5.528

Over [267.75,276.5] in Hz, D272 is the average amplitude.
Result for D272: 5.13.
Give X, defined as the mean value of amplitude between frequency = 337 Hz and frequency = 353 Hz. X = 5.1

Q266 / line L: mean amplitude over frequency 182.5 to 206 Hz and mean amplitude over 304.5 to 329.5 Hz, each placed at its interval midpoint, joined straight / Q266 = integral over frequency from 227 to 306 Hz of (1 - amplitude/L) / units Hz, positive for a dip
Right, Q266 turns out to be -3.3 Hz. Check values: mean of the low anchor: 4.62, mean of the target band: 5.13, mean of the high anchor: 5.14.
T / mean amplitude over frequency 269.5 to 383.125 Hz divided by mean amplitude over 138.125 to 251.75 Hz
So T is 1.10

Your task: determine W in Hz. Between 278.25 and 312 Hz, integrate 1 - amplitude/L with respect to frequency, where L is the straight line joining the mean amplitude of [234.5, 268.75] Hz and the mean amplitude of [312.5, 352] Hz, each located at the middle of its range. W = -0.70 Hz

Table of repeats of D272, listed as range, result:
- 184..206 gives 4.61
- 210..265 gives 4.98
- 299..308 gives 5.12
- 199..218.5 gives 4.65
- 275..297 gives 5.24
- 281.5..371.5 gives 5.21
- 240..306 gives 5.16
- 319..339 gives 5.17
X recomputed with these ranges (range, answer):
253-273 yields 5.11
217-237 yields 4.92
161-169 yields 4.63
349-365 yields 5.31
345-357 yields 5.2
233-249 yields 5.04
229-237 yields 4.95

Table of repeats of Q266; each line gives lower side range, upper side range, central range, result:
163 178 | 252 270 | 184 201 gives 0.4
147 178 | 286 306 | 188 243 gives 0.8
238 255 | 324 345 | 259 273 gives 0.1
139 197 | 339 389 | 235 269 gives -1.3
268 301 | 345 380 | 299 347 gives 1.1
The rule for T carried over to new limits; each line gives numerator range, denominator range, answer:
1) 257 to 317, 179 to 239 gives 1.09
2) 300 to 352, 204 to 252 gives 1.05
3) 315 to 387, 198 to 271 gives 1.06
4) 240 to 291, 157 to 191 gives 1.13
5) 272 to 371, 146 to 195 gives 1.13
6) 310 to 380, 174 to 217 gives 1.13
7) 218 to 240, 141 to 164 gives 1.07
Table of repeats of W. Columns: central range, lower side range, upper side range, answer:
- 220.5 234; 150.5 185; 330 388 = -0.38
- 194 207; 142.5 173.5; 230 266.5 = 0.52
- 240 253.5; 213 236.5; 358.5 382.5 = -0.50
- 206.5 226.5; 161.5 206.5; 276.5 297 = 0.26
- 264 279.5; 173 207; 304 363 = -0.56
